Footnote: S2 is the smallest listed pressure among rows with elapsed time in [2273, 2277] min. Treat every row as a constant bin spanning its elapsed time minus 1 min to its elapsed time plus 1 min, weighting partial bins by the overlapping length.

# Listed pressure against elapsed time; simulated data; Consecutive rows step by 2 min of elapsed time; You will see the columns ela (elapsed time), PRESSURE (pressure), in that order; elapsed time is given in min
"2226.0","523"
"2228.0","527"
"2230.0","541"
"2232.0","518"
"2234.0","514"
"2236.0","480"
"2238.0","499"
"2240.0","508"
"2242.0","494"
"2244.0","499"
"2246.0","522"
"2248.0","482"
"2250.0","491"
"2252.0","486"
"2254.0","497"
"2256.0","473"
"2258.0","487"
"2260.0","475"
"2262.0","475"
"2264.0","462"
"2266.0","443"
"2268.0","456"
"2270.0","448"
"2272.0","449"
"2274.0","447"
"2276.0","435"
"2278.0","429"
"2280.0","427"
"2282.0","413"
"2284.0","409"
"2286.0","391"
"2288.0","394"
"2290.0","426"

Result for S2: 435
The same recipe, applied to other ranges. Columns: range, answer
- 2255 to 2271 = 443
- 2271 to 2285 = 409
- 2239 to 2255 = 482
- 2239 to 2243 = 494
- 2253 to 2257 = 473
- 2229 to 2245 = 480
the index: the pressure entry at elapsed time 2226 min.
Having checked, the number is 523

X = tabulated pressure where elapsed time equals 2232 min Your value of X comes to 518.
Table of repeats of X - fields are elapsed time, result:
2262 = 475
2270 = 448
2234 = 514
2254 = 497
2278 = 429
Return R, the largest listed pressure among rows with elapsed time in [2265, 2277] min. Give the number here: 456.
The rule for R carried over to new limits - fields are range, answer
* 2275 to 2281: 435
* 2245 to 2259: 522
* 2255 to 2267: 487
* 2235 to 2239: 499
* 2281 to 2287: 413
